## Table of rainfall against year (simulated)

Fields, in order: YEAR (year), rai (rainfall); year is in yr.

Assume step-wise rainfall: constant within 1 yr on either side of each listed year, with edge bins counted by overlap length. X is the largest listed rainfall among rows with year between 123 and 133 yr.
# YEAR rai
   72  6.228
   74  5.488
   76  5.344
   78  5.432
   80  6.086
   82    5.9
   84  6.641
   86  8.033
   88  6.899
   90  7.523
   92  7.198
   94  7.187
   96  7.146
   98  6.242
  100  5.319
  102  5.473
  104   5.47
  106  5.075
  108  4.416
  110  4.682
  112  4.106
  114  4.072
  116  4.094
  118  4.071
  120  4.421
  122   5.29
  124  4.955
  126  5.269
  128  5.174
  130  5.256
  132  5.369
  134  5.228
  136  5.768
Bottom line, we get 5.369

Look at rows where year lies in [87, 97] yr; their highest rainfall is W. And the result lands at 7.523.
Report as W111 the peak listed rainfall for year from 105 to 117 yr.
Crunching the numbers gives 5.075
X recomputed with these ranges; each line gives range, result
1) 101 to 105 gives 5.473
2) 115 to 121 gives 4.421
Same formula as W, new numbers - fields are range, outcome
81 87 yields 8.033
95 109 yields 7.146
